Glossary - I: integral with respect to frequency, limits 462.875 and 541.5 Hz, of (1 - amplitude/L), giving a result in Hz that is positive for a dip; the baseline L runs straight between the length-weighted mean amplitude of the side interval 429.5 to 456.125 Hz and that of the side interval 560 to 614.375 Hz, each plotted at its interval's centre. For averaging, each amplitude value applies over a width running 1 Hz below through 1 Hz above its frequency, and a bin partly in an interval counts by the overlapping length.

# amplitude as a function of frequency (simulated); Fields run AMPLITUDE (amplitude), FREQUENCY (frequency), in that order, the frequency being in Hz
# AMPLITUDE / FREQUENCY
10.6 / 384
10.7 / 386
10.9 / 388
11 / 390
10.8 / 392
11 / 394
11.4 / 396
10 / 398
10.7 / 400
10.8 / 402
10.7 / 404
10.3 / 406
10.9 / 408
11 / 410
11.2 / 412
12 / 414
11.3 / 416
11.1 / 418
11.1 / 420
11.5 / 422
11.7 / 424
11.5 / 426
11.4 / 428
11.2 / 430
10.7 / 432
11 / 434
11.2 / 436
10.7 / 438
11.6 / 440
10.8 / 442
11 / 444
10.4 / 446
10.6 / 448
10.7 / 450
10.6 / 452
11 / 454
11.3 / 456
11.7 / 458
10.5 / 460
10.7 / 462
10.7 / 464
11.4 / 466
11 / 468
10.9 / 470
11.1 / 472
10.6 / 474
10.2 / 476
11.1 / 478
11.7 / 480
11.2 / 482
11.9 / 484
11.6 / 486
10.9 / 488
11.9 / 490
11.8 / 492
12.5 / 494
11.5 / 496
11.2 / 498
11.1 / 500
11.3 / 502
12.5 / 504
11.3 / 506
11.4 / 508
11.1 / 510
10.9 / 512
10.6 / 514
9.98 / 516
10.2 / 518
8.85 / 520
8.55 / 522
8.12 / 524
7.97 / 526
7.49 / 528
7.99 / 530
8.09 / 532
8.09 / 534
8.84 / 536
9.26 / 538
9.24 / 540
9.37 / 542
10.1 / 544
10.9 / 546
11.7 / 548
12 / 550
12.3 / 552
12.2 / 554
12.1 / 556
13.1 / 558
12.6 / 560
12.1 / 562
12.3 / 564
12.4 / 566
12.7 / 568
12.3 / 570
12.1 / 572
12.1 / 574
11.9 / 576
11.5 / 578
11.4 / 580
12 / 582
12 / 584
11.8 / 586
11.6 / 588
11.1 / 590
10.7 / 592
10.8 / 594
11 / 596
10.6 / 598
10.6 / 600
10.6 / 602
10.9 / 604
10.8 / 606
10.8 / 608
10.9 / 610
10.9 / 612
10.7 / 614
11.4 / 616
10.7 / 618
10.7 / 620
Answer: 5.0 Hz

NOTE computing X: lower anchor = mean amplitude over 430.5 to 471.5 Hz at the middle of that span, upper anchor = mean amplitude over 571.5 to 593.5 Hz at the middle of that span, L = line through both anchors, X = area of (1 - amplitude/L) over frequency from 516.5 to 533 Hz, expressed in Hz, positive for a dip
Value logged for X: 4.2 Hz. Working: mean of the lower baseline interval 10.9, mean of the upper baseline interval 11.6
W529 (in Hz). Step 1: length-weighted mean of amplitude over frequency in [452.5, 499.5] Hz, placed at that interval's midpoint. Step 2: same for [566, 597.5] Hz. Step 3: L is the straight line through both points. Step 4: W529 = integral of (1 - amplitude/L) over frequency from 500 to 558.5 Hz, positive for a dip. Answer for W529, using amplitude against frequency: 6.5 Hz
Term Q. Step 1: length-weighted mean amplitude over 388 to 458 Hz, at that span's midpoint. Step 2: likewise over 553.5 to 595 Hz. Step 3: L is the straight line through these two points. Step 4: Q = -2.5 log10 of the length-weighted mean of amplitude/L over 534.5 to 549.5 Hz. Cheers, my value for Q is 0.18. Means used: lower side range 11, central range 9.92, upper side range 11.9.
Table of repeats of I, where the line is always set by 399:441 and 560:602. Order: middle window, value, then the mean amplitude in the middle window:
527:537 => 2.95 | 8.1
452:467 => 0.32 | 11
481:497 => -0.44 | 11.7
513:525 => 2.16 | 9.38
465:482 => 0.43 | 11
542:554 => 0.25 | 11.3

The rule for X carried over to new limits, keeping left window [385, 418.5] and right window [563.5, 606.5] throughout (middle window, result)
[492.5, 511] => -0.5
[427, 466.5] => 0.4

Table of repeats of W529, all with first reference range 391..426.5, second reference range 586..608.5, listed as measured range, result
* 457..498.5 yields -0.9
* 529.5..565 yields 0.7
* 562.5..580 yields -1.9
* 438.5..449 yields 0.1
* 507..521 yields 0.7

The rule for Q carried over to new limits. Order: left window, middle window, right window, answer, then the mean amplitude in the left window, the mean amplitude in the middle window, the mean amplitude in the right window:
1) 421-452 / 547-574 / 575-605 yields -0.101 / 11.1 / 12.3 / 11.2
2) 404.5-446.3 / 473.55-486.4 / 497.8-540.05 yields -0.090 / 11.1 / 11.2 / 9.71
